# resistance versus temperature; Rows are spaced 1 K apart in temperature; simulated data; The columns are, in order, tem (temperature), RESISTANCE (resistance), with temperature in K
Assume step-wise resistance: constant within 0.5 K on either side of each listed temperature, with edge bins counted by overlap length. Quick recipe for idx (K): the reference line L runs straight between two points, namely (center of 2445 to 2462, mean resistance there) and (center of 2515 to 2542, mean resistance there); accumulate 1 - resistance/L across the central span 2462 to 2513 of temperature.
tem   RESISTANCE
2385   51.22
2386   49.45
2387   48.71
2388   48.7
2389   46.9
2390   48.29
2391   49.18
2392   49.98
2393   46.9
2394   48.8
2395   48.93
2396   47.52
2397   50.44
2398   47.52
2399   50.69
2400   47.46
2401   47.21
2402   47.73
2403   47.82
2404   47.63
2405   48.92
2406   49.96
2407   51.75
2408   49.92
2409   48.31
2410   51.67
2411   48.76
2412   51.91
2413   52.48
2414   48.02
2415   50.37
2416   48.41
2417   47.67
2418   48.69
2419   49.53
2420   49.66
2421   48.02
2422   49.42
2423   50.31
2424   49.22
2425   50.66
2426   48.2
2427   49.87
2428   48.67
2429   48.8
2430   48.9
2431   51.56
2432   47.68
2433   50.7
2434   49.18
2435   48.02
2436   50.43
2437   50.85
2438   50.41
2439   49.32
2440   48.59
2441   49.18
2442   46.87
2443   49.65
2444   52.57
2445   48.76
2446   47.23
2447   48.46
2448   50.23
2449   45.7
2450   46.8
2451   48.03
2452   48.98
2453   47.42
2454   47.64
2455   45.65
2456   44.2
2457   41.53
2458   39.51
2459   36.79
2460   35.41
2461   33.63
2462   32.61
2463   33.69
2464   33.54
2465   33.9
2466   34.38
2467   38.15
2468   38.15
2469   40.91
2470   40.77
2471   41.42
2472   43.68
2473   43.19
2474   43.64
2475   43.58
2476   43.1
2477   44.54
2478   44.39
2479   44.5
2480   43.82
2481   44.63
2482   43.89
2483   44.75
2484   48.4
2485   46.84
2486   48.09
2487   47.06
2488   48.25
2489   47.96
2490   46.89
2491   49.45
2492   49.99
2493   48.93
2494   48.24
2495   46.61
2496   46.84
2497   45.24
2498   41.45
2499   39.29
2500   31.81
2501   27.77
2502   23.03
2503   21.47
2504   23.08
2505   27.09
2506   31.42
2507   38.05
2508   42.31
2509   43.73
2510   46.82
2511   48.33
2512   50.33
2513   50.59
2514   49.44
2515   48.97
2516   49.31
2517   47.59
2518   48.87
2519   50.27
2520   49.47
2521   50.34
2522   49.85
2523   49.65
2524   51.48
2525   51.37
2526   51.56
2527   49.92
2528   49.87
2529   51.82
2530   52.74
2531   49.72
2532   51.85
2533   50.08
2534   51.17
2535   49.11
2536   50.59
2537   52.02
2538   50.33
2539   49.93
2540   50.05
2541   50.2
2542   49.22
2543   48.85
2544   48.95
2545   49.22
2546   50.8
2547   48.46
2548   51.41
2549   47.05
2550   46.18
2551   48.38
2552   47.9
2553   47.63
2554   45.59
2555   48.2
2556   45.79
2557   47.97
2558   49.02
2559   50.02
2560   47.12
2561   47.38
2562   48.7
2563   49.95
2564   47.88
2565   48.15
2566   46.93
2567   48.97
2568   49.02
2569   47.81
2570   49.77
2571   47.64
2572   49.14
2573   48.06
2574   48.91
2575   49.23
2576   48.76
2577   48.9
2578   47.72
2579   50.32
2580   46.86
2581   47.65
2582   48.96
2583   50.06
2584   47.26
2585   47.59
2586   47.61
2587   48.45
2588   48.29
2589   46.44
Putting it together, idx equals 6.0 K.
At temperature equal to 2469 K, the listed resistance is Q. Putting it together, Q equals 40.91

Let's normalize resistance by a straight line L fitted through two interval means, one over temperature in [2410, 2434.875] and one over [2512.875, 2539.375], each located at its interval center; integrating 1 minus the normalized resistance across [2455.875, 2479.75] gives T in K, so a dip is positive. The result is 4.9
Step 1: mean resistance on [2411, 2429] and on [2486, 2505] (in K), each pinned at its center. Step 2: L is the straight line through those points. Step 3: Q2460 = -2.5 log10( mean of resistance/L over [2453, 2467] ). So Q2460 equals 0.17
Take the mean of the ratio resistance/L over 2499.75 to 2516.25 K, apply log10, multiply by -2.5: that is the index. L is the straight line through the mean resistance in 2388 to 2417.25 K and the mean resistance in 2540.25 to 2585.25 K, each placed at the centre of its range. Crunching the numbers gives 0.257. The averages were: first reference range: 49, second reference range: 48.4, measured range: 38.4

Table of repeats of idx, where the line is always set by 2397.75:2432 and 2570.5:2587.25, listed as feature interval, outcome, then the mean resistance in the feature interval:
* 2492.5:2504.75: 3.03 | 36.8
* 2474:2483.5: 0.94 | 44.1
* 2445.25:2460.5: 1.28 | 45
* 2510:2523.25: -0.17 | 49.4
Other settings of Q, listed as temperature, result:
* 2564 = 47.88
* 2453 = 47.42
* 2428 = 48.67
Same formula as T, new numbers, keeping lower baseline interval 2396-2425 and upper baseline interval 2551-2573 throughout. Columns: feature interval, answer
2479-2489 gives 0.5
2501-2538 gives 2.1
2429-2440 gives -0.1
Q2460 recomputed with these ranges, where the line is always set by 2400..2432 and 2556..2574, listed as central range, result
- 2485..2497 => 0.02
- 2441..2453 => 0.01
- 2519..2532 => -0.04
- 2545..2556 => 0.01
